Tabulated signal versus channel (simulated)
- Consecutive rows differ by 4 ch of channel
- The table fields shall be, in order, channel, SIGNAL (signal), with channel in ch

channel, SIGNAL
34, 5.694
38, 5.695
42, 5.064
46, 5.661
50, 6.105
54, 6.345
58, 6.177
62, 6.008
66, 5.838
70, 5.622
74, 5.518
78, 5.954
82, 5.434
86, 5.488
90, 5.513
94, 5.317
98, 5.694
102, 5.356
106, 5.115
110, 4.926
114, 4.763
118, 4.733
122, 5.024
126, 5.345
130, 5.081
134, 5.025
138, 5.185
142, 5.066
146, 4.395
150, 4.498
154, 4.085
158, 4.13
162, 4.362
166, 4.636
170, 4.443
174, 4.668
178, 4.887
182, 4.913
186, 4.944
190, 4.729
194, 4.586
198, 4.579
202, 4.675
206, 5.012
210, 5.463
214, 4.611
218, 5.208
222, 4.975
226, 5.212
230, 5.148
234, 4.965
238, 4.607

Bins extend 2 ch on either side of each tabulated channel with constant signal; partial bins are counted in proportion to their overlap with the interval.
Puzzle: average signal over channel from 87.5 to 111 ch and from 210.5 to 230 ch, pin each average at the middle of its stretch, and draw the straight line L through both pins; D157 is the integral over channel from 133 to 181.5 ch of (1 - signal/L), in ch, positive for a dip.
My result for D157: 5.5 ch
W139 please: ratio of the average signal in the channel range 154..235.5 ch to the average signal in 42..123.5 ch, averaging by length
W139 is 0.9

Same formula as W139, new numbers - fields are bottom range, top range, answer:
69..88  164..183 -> 0.84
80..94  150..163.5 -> 0.78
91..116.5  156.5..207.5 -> 0.90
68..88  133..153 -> 0.85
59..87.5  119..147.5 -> 0.88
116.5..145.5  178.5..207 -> 0.95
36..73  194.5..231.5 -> 0.85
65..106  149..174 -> 0.79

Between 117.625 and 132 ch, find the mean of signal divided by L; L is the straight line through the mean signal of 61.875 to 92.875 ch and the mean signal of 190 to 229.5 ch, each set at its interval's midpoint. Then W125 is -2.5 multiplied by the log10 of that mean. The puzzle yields 0.06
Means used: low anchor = 5.64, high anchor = 4.92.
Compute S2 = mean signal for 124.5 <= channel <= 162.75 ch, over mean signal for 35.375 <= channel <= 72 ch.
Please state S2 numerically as 0.8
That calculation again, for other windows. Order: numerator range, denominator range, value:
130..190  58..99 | 0.83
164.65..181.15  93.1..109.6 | 0.88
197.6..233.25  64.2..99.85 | 0.89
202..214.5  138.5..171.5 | 1.12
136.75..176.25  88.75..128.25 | 0.88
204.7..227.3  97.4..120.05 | 1.00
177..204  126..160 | 1.01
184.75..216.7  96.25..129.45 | 0.94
